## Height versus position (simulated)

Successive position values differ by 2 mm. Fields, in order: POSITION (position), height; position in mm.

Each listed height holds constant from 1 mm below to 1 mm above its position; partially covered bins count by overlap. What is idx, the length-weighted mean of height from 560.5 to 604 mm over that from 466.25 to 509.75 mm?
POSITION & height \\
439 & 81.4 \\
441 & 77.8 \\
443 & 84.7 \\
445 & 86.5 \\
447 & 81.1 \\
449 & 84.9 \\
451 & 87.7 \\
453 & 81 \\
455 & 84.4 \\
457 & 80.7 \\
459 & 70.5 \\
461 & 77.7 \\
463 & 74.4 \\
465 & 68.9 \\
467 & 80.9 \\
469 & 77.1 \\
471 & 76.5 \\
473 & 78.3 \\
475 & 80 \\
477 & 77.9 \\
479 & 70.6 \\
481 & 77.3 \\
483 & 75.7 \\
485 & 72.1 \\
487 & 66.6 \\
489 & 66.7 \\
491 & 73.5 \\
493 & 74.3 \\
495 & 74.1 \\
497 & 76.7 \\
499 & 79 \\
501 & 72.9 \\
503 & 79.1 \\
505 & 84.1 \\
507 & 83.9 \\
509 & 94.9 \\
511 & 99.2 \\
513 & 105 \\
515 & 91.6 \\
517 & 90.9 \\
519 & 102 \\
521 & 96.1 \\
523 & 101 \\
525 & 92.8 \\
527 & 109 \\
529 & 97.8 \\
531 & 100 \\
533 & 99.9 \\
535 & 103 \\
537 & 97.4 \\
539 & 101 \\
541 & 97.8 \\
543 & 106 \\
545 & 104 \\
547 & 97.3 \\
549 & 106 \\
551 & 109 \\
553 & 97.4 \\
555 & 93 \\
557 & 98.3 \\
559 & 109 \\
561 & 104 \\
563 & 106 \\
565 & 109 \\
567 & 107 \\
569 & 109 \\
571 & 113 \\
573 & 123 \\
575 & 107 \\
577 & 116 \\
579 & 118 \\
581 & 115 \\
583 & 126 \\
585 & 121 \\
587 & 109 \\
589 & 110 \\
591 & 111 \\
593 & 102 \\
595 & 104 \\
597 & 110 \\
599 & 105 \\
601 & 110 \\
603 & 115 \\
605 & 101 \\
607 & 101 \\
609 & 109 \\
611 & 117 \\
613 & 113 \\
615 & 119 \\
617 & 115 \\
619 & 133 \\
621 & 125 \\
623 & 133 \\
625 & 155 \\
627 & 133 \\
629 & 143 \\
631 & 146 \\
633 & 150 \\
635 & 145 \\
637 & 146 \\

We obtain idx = 1.5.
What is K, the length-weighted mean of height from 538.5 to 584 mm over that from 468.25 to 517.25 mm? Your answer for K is 1.3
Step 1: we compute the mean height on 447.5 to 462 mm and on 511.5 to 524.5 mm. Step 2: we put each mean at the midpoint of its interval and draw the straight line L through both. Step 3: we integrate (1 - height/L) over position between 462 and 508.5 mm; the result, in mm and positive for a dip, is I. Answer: 6.8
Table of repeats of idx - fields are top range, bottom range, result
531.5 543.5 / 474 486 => 1.33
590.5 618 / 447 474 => 1.39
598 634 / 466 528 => 1.48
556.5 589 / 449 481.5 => 1.44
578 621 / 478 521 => 1.38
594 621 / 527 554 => 1.10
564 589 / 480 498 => 1.56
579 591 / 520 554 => 1.15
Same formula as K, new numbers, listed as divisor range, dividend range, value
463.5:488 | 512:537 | 1.32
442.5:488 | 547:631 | 1.46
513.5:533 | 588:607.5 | 1.09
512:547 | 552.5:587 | 1.11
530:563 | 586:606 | 1.06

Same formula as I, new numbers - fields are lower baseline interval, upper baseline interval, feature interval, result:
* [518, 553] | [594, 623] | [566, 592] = -1.40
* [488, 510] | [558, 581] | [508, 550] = -3.53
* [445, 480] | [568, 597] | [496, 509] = 1.39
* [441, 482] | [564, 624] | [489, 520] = 1.93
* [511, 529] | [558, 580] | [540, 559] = 0.83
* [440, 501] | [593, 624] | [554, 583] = -1.84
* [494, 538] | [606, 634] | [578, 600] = 1.00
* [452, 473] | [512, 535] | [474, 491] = 2.20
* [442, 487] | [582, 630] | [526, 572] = -0.70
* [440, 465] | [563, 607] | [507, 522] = -0.22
